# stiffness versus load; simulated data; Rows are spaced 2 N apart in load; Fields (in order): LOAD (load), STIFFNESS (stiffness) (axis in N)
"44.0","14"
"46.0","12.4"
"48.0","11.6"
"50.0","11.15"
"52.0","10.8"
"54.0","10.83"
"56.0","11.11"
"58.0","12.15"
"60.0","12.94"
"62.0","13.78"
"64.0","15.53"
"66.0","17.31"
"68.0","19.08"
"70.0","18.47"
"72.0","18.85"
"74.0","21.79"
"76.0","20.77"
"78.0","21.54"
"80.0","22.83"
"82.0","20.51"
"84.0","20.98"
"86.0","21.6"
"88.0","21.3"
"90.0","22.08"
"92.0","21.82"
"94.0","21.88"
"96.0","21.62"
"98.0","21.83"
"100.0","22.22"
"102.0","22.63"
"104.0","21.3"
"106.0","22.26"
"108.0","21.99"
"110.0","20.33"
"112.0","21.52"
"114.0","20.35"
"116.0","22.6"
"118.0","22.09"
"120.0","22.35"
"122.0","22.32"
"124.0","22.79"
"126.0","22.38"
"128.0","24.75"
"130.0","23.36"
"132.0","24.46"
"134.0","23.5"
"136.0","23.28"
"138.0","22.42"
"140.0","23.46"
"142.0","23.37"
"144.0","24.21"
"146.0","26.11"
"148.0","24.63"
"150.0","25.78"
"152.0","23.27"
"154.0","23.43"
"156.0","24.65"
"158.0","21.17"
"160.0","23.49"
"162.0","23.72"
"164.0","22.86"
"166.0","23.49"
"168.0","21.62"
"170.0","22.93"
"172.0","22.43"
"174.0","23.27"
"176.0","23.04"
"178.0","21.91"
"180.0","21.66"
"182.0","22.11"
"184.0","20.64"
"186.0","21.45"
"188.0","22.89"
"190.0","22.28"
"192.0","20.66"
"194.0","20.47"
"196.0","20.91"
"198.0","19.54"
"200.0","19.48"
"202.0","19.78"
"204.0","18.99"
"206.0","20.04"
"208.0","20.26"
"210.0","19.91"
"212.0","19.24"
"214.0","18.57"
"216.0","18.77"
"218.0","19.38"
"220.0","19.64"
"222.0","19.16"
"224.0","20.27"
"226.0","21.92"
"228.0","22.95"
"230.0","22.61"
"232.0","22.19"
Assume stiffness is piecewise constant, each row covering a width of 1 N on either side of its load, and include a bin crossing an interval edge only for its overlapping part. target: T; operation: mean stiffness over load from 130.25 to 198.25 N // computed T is 22.8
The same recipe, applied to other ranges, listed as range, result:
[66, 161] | 22.3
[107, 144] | 22.7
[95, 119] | 21.7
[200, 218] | 19.4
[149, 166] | 23.5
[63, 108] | 20.9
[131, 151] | 24.1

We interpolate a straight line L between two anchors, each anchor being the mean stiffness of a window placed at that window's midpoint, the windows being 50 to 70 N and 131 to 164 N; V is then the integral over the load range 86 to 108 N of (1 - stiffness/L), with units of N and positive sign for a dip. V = -4.7 N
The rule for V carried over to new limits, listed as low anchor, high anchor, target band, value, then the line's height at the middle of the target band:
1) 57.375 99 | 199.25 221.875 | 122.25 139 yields -3.3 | 19.5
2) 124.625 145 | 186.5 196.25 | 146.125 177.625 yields -1.2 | 22.5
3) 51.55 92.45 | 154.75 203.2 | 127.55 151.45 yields -4.2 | 20.5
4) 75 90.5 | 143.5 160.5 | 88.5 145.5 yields 0.7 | 22.7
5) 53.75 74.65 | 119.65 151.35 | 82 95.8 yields -2.3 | 18.5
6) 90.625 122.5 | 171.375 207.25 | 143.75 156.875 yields -1.9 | 21.5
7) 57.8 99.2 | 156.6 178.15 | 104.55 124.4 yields -0.9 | 20.9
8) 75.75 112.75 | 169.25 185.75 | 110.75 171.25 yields -3.4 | 22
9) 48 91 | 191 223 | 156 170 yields -2.9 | 18.9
